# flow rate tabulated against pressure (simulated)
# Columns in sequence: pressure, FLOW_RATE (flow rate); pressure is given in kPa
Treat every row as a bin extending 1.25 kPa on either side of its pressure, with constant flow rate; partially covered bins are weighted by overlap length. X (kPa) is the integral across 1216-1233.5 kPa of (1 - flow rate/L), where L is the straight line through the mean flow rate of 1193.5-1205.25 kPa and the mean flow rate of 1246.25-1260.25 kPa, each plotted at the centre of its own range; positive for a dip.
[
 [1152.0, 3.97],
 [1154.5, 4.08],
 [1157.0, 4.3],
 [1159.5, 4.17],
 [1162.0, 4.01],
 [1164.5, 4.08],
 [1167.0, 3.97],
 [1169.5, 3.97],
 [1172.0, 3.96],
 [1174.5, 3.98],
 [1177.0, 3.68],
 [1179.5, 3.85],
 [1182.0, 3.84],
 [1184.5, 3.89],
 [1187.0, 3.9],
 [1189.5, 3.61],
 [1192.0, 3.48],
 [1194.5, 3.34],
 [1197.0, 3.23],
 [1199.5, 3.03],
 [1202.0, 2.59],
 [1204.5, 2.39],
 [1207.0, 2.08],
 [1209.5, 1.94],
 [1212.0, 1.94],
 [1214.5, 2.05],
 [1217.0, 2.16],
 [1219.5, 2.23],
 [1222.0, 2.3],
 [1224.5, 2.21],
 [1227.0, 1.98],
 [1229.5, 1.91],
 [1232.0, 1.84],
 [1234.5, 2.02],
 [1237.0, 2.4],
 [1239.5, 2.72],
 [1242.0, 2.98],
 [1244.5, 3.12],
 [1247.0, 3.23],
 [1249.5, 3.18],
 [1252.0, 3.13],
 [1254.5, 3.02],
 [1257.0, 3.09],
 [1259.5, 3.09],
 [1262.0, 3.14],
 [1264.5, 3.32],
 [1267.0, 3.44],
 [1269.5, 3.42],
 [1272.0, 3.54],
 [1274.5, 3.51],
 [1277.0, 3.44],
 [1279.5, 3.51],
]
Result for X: 5.4 kPa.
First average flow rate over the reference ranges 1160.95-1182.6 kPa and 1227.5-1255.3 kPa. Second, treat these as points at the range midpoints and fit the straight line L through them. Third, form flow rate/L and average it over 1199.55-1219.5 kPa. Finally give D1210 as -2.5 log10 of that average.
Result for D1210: 0.41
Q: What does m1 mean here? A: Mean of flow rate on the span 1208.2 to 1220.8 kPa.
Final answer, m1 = 2.06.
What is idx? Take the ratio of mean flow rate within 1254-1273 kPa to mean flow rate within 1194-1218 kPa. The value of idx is 1.33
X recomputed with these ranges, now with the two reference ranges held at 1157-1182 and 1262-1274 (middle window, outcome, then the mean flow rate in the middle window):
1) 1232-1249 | 4.11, 2.7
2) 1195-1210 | 4.65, 2.61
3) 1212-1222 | 4.21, 2.14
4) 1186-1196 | 0.74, 3.57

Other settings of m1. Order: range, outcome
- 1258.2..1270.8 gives 3.28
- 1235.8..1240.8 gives 2.57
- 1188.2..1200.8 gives 3.34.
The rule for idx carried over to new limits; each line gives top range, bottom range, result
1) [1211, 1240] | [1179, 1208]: 0.65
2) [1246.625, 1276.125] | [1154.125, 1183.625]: 0.82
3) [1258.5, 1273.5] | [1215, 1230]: 1.56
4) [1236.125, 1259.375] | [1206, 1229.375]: 1.44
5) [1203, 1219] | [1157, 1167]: 0.51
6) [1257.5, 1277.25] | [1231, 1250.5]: 1.24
